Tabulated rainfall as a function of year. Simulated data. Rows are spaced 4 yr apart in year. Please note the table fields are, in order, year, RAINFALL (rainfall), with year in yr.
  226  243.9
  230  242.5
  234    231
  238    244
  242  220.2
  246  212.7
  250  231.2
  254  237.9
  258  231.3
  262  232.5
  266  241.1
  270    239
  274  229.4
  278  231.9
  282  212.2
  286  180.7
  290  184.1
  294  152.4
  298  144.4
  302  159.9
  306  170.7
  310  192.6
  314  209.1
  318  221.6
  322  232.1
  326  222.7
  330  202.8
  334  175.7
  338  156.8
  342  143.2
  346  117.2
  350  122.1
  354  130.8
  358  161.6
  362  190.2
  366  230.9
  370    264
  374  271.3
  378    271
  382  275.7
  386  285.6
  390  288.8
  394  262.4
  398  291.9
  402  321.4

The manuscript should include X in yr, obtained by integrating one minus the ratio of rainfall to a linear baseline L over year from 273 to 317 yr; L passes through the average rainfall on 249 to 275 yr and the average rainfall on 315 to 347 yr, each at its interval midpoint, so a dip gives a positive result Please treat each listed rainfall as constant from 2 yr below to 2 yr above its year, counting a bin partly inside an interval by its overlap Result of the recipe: 5.0 yr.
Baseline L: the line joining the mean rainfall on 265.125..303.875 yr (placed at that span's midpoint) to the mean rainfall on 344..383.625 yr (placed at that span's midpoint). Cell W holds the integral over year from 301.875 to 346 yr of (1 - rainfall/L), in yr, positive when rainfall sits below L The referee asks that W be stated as 2.60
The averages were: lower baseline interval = 196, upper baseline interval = 203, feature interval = 188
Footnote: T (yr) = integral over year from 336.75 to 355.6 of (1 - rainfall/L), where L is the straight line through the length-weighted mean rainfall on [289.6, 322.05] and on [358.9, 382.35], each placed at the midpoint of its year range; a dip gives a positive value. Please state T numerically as 7.5 yr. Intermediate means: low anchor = 182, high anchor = 245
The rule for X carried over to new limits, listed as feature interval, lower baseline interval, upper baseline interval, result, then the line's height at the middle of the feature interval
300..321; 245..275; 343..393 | 3.0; 225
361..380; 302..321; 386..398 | 0.7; 258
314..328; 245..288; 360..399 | 1.2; 243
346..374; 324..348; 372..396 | 5.2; 223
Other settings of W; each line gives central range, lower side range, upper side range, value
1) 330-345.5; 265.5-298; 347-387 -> 3.76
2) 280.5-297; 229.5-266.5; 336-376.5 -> 2.59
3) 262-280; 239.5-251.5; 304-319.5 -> -1.89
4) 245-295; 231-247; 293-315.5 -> -3.99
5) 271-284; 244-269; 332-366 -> -0.70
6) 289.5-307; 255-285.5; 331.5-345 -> 3.45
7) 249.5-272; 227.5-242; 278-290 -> -1.90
